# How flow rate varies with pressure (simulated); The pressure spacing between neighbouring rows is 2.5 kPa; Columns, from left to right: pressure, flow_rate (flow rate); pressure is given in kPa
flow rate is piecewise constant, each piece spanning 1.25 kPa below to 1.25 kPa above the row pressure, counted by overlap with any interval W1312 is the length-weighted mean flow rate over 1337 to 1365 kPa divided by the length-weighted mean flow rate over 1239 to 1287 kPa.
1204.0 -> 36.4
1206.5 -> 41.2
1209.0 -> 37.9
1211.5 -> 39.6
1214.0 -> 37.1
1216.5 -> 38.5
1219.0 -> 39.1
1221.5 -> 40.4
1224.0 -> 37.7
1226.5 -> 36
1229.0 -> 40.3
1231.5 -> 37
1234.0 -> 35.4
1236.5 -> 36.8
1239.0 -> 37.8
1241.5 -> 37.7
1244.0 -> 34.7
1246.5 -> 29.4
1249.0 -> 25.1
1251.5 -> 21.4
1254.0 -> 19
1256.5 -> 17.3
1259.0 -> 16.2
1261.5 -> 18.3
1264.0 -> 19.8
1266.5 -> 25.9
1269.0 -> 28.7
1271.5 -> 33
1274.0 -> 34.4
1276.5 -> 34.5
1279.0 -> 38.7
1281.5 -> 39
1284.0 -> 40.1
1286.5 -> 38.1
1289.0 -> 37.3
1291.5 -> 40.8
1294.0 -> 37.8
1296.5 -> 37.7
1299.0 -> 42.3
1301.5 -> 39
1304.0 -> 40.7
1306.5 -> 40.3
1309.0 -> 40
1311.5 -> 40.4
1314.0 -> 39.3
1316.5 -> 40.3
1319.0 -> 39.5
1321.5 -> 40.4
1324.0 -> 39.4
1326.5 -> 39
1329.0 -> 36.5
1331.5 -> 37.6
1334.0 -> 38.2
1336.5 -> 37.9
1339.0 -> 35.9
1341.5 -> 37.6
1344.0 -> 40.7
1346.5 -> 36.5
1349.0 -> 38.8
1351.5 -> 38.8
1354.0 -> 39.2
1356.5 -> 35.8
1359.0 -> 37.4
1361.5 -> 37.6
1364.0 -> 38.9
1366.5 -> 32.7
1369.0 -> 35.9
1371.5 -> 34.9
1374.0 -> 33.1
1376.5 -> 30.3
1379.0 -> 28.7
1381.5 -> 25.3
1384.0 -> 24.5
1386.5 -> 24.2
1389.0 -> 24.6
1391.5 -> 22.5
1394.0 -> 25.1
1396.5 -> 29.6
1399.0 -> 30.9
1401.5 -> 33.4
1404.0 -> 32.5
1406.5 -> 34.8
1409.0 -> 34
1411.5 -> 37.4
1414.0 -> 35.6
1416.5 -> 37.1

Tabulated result 1.30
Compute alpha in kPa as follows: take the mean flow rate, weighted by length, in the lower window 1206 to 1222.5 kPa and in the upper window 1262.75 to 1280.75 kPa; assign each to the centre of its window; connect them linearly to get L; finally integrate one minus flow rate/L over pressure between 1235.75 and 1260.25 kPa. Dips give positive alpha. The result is 5.1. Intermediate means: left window 39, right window 30.9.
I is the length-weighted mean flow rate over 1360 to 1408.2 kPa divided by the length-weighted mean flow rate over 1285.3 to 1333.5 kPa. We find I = 0.8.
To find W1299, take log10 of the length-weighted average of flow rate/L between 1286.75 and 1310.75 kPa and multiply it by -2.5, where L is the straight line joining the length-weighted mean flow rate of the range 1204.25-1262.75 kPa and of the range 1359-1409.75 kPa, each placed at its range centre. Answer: -0.230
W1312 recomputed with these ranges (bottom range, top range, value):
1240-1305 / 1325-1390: 1.09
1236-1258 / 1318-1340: 1.35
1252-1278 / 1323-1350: 1.53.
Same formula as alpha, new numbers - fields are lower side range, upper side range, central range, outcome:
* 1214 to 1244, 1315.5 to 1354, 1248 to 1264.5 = 8.0 kPa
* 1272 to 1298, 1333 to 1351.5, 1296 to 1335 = -1.6 kPa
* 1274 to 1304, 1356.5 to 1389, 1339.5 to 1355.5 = -2.2 kPa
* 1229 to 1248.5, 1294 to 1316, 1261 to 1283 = 4.1 kPa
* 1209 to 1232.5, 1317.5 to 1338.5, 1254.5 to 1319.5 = 6.9 kPa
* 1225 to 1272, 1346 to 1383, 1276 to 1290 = -3.4 kPa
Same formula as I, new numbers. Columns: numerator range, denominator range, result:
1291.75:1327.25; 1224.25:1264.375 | 1.36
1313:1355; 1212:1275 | 1.24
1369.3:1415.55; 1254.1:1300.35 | 0.95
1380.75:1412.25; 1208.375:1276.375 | 0.92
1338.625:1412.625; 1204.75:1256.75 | 0.95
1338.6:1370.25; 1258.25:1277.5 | 1.41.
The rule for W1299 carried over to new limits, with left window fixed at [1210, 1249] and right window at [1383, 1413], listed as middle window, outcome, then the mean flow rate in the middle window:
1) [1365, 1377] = -0.100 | 33.7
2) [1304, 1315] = -0.200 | 40.1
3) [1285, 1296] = -0.129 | 38.5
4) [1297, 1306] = -0.197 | 40.4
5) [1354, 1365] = -0.202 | 37.6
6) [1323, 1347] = -0.177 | 38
